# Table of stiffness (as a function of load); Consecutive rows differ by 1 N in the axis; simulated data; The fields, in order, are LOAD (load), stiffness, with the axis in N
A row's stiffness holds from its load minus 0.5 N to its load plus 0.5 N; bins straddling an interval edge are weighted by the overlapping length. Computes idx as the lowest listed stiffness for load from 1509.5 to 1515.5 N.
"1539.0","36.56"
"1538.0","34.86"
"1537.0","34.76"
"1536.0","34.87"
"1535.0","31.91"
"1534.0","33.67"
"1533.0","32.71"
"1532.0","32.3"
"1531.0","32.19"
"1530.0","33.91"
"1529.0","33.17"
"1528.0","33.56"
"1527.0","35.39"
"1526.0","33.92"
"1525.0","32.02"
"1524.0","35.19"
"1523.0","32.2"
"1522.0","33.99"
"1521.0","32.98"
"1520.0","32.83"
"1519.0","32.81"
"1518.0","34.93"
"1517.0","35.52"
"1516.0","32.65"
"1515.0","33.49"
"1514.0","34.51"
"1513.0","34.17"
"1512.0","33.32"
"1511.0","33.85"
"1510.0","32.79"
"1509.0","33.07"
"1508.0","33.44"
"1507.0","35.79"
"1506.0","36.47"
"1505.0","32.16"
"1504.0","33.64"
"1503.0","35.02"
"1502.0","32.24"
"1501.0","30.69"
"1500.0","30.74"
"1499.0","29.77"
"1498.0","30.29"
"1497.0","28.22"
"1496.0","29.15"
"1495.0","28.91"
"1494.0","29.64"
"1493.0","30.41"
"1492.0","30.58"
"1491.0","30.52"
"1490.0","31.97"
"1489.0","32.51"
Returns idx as 32.79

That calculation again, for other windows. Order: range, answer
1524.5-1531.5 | 32.02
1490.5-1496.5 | 28.91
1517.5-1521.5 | 32.81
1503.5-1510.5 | 32.16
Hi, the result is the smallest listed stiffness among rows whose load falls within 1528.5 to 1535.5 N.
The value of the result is 31.91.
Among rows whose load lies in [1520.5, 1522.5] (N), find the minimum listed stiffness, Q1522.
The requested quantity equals 32.98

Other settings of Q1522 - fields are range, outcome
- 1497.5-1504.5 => 29.77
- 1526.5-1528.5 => 33.56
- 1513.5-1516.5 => 32.65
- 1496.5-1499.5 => 28.22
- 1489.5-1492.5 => 30.52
